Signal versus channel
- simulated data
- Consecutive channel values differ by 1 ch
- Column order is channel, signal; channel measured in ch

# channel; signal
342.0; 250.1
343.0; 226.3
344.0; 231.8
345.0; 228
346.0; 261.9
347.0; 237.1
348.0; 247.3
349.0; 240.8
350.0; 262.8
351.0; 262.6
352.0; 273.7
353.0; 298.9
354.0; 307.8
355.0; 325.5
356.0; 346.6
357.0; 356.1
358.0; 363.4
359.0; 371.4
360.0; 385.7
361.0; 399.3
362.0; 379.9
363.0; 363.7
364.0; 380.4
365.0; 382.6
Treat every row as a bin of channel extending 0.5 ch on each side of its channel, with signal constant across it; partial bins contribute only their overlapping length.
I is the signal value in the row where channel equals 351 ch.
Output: 262.6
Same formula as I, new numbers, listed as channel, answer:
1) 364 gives 380.4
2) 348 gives 247.3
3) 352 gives 273.7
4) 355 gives 325.5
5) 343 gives 226.3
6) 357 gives 356.1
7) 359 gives 371.4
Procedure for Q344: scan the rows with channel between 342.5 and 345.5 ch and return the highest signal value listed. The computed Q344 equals 231.8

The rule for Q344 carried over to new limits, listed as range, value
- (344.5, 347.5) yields 261.9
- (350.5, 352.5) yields 273.7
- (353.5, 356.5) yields 346.6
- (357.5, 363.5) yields 399.3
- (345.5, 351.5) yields 262.8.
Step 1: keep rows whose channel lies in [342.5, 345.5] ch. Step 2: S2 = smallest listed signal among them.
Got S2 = 226.3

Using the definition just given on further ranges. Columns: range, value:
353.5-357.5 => 307.8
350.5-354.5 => 262.6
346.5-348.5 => 237.1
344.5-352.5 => 228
